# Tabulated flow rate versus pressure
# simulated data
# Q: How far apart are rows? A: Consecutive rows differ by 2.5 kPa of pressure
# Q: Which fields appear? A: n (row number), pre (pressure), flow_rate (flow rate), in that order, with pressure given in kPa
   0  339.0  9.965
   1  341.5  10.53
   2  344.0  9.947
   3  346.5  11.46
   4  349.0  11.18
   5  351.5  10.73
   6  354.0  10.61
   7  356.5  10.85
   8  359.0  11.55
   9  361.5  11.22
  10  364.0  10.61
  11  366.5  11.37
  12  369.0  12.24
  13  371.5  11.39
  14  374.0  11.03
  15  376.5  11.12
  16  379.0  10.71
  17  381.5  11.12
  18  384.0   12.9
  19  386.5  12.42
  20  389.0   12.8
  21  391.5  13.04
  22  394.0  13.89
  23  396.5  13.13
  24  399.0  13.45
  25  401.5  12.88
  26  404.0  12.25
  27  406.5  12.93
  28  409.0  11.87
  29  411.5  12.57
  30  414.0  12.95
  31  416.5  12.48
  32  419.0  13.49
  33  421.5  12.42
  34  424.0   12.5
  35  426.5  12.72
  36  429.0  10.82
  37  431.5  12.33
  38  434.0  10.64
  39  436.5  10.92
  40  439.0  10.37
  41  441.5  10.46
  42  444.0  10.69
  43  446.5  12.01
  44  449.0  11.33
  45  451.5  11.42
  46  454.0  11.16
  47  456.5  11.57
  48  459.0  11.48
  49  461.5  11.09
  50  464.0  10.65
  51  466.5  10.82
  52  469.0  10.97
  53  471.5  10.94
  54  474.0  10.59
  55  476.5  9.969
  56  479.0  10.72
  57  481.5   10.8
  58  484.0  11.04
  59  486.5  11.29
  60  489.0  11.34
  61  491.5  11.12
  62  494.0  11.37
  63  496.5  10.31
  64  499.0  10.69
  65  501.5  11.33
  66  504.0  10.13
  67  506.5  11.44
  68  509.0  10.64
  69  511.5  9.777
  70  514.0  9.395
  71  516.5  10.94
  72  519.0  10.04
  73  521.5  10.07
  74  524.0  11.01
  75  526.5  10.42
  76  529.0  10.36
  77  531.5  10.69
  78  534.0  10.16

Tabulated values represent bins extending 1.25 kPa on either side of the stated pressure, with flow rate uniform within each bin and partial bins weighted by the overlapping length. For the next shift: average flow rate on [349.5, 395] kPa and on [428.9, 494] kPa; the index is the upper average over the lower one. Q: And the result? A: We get 0.95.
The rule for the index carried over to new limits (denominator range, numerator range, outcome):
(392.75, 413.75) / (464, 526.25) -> 0.83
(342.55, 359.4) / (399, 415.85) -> 1.16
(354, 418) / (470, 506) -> 0.90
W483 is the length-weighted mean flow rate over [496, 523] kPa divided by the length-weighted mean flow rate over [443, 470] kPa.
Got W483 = 0.93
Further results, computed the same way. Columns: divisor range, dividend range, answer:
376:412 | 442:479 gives 0.88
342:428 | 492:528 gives 0.88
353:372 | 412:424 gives 1.14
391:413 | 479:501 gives 0.85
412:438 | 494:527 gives 0.87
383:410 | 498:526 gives 0.81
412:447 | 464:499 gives 0.92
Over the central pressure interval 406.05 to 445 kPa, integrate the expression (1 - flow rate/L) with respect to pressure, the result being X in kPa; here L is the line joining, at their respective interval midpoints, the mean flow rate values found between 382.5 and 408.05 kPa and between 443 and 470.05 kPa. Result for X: 0.7 kPa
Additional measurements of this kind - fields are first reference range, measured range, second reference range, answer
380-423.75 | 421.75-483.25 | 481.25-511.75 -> 3.2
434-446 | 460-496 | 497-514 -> -1.0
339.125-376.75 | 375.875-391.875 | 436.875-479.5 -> -1.4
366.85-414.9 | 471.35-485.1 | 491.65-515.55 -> 0.4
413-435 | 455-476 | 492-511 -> 0.9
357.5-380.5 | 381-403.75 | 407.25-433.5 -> -2.2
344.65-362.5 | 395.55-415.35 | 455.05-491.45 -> -3.1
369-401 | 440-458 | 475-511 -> 0.3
